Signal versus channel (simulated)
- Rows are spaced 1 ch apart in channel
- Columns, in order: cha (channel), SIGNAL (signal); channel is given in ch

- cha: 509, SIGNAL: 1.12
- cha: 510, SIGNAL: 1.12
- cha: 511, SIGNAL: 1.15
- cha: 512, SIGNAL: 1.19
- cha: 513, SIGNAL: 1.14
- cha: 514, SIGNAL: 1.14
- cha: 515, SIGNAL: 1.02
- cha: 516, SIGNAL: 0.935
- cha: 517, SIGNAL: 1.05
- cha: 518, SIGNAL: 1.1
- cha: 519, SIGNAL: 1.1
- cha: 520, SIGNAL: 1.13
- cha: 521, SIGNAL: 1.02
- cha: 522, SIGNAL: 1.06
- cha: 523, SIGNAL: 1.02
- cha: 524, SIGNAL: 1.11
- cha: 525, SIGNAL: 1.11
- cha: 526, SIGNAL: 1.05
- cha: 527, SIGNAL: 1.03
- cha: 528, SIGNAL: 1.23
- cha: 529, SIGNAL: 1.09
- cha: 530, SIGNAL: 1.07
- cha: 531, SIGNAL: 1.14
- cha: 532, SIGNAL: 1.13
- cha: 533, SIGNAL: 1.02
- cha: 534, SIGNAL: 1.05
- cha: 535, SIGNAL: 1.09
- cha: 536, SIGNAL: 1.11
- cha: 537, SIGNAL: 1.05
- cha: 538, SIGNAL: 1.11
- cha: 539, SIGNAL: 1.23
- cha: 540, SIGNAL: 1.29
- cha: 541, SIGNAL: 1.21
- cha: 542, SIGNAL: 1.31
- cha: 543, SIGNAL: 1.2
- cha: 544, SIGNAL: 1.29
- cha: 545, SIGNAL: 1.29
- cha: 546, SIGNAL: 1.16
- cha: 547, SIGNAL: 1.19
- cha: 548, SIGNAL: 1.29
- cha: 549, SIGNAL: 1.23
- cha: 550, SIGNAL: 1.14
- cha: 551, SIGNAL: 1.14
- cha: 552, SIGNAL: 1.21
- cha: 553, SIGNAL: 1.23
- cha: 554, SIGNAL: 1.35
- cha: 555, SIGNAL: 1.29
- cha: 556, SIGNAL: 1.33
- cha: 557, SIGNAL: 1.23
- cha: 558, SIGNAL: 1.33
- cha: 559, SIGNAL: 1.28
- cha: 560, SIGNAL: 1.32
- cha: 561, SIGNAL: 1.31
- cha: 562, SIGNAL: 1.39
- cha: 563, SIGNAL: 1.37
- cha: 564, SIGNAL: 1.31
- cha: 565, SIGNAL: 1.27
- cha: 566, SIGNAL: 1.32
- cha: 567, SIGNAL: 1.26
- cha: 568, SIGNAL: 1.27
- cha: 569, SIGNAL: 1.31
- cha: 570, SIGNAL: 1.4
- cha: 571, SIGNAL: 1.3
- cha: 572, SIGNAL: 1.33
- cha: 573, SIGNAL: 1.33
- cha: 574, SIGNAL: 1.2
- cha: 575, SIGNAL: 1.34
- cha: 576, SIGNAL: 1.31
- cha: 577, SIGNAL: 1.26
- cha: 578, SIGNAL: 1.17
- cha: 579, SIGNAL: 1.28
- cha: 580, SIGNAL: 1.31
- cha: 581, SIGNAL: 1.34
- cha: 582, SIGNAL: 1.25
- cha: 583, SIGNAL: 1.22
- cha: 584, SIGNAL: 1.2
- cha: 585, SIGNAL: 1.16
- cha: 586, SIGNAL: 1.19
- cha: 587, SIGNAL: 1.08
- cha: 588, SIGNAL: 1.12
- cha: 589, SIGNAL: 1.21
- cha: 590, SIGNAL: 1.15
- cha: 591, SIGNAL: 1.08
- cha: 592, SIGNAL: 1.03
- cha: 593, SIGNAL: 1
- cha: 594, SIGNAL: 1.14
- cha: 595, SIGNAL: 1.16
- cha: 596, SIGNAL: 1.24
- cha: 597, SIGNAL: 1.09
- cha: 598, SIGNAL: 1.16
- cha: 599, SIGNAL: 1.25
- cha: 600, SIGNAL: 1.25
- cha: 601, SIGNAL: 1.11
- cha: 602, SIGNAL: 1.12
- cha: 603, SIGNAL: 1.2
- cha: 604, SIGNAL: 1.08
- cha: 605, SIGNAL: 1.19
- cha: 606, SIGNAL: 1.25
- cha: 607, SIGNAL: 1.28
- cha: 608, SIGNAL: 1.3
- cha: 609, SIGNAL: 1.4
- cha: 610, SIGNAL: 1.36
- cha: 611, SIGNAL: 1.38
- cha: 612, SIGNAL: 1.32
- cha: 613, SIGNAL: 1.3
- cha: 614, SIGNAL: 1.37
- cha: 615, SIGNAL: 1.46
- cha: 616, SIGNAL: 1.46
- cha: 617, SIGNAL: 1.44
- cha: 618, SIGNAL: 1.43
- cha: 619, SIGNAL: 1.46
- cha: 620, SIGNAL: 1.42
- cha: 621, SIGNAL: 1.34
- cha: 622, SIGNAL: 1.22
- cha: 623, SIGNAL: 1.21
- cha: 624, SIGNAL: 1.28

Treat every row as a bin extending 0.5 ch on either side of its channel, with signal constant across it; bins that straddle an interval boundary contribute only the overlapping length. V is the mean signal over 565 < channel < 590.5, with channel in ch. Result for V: 1.25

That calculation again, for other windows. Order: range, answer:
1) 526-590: 1.23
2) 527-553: 1.17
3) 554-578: 1.3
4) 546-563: 1.27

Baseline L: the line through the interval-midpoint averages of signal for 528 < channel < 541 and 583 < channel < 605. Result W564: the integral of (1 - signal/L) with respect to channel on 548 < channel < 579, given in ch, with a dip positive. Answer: -4.1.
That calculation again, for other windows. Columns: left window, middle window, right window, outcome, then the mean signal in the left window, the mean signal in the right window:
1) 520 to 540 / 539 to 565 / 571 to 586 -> -2.1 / 1.1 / 1.26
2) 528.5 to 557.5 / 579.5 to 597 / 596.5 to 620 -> 1.3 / 1.19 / 1.29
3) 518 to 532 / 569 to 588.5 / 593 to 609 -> -1.6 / 1.09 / 1.19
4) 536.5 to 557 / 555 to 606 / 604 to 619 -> 2.2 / 1.23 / 1.35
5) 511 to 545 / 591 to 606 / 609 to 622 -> 2.1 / 1.12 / 1.39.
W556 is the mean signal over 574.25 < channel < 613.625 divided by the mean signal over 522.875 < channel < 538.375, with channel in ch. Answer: 1.1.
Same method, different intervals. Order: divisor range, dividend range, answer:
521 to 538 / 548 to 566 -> 1.18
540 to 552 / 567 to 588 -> 1.03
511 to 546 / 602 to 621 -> 1.19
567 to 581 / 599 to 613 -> 0.97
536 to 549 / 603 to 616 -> 1.08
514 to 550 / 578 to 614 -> 1.07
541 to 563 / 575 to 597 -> 0.94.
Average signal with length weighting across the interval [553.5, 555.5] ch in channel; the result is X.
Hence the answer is 1.32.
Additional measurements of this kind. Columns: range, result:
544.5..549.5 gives 1.23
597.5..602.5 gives 1.18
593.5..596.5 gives 1.18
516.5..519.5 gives 1.08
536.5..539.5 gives 1.13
